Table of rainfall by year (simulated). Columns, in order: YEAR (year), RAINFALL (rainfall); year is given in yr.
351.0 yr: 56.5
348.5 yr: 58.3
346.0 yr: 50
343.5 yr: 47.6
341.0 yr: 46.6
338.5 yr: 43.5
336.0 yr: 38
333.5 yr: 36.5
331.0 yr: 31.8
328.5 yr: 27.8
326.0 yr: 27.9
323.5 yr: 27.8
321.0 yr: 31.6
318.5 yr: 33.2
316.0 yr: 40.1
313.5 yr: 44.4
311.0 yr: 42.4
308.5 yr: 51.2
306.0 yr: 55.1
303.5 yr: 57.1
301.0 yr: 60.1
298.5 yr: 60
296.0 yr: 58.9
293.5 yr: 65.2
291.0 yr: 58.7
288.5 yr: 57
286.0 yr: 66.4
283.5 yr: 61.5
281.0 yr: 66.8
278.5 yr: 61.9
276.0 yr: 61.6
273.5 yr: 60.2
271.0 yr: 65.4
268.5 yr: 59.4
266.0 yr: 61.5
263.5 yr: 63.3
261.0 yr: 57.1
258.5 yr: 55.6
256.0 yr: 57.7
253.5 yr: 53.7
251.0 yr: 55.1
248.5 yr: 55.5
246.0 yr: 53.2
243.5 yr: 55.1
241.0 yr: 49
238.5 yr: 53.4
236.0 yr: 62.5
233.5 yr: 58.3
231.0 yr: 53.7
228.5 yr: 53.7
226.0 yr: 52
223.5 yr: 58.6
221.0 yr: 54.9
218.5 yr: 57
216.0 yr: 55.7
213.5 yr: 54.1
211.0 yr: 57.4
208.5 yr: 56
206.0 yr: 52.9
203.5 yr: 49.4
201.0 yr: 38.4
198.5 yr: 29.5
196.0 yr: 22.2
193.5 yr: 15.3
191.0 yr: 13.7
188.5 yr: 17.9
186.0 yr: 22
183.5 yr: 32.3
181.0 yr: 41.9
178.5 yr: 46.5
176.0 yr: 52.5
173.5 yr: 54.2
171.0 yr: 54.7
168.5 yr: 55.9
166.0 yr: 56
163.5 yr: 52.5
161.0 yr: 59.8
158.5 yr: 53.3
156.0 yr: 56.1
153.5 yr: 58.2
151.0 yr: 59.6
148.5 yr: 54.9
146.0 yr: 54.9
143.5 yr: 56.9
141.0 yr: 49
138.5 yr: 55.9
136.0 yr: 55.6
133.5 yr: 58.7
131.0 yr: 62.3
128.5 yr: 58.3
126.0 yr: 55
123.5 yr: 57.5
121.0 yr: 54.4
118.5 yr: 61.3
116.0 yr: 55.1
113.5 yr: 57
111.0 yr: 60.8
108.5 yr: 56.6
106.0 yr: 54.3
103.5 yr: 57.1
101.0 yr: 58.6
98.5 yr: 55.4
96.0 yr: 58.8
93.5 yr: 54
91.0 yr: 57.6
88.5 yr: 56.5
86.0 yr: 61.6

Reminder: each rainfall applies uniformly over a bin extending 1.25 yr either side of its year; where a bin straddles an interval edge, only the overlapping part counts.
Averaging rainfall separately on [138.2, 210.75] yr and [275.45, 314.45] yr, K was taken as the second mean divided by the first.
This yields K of 1.27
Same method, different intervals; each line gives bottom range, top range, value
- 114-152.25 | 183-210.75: 0.58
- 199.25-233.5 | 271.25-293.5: 1.17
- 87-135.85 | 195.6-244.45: 0.90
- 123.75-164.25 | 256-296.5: 1.09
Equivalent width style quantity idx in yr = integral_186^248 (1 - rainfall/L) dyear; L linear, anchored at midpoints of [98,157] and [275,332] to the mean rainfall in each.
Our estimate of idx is 7.85 yr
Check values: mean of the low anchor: 56.8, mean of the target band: 46.4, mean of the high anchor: 50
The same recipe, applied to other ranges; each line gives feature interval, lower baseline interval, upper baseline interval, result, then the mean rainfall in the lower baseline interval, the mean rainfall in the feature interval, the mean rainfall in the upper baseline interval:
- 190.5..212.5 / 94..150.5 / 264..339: 6.43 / 56.7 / 38.2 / 50.6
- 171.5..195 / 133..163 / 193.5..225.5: 8.23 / 55.9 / 33.5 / 47.6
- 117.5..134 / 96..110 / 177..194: -3.21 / 56.7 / 58.1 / 28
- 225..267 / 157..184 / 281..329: -4.60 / 51.4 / 55.9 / 49.6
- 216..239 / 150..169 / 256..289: 1.27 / 56.4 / 56.1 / 61.3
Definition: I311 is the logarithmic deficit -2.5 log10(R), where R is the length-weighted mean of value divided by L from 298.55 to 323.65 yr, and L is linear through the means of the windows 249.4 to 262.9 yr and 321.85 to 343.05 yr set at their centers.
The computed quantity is -0.10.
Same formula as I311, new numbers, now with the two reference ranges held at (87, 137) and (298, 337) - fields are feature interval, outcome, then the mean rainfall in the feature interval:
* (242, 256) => -0.175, 54.7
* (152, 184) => 0.012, 52.4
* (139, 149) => 0.015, 54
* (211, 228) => -0.137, 55.5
